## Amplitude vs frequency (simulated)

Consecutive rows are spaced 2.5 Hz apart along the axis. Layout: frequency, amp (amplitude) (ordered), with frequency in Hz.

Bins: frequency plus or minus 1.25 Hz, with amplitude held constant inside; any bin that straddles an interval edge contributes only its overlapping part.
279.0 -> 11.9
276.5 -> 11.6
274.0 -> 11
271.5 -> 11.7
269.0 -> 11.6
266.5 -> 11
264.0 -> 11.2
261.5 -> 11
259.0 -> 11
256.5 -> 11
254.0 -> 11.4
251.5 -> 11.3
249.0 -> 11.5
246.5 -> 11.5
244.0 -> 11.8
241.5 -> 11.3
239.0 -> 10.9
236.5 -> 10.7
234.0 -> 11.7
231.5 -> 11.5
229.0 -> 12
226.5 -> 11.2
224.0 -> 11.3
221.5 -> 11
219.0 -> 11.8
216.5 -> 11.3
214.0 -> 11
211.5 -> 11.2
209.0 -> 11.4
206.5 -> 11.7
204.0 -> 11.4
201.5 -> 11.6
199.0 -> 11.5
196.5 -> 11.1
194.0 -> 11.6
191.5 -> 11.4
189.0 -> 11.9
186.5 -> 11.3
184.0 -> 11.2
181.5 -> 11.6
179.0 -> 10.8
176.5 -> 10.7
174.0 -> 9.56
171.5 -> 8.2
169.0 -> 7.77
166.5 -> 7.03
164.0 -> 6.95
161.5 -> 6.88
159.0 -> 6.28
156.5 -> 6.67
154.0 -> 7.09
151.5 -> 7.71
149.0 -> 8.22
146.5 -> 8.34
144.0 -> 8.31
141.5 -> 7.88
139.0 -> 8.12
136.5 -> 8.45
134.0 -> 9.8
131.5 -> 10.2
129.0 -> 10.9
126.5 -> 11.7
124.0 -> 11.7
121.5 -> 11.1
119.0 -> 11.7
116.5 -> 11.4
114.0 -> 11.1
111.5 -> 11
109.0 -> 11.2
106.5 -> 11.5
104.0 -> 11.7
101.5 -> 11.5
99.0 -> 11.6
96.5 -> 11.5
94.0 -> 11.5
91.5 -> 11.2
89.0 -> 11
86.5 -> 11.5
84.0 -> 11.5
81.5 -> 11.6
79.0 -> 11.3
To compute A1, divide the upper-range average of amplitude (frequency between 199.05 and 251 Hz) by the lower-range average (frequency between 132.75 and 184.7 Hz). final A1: 1.35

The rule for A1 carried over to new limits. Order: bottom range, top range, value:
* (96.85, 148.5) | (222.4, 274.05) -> 1.08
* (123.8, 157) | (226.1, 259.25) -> 1.28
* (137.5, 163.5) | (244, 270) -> 1.49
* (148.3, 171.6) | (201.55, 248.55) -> 1.58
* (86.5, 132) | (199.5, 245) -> 1.00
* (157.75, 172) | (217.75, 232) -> 1.61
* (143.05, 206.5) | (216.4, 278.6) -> 1.20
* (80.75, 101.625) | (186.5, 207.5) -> 1.01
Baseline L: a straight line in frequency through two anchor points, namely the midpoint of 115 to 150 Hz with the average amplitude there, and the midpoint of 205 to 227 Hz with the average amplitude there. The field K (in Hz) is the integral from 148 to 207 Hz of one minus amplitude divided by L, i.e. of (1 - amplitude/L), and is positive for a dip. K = 6.24 Hz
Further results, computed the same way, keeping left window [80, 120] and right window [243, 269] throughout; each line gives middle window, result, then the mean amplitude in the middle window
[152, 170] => 6.9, 6.97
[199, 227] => -0.1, 11.4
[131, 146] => 3.5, 8.7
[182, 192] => -0.1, 11.5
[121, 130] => 0.0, 11.4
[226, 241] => -0.1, 11.3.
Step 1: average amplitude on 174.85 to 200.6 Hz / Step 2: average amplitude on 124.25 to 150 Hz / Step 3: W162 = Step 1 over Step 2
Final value 1.21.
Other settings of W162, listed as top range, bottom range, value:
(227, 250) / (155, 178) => 1.46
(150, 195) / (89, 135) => 0.81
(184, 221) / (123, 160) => 1.31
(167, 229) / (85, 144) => 1.02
